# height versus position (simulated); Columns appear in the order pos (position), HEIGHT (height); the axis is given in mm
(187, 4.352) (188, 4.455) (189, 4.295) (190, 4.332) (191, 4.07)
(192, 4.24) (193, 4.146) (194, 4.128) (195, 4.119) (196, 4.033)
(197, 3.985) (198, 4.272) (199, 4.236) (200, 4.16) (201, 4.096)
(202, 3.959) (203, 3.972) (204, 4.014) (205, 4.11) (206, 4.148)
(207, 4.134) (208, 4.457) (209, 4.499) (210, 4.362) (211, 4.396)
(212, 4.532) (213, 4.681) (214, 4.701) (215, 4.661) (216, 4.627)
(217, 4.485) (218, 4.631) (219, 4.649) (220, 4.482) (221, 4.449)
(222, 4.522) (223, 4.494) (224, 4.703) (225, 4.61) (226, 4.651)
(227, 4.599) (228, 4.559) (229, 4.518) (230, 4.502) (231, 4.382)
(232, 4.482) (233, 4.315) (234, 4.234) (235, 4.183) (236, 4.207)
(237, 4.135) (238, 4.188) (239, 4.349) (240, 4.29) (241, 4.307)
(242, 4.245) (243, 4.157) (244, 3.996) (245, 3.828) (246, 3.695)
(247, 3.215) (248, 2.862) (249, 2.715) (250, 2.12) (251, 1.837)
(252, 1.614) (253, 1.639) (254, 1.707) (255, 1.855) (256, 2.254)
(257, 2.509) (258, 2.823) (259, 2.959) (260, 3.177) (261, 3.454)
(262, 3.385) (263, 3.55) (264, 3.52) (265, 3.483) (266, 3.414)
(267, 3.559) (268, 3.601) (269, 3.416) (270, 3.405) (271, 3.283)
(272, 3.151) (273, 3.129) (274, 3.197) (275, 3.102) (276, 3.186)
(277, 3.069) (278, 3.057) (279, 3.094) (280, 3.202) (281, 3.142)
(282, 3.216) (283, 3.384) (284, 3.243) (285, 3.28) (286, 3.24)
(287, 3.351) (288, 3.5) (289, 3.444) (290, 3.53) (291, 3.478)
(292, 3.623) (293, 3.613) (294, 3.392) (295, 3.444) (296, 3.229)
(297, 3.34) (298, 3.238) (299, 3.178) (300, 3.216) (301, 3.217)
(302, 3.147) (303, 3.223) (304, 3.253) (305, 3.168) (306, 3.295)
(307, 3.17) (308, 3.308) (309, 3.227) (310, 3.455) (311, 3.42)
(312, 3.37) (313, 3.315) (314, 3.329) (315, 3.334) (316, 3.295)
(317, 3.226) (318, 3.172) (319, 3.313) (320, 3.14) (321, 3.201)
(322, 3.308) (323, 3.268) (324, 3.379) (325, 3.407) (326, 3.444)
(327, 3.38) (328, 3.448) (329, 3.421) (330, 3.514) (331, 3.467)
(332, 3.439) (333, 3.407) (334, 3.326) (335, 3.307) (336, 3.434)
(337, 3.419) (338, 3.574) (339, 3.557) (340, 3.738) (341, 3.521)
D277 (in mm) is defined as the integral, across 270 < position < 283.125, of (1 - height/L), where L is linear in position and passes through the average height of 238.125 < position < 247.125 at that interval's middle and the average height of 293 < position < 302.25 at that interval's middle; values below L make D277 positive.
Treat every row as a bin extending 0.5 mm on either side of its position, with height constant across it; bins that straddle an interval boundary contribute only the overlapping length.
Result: 1.5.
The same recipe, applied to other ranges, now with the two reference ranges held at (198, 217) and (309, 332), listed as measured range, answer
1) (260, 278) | 2.2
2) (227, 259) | 4.4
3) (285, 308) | 1.4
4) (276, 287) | 1.4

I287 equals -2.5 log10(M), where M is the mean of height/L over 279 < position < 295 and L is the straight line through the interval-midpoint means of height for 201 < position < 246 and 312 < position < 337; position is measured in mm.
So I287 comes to 0.108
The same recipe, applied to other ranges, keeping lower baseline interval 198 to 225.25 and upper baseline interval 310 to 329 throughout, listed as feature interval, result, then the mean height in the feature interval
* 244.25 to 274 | 0.31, 2.95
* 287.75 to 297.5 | 0.04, 3.46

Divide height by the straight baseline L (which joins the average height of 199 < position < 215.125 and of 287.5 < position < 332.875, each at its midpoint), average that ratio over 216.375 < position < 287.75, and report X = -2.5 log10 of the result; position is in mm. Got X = 0.095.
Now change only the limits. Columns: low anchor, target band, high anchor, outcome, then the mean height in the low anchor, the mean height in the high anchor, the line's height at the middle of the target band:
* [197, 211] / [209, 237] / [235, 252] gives -0.16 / 4.19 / 3.59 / 3.9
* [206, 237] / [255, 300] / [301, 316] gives 0.14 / 4.48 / 3.28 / 3.71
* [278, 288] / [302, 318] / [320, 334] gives 0.01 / 3.24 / 3.38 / 3.33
